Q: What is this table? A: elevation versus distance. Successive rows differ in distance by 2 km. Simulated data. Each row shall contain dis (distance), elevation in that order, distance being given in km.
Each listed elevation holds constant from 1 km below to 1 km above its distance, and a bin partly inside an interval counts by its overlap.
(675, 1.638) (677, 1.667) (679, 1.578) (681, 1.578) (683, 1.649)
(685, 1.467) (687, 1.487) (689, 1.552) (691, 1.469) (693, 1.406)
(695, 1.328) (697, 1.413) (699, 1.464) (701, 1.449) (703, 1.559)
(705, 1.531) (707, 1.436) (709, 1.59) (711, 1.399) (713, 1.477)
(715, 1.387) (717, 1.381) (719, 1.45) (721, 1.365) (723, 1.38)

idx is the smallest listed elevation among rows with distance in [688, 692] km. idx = 1.469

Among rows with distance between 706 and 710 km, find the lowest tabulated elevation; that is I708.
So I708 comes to 1.436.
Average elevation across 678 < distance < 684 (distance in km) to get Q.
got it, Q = 1.6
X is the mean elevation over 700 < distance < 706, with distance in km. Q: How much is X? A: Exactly 1.51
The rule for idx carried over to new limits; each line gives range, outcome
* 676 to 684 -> 1.578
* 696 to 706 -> 1.413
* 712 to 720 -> 1.381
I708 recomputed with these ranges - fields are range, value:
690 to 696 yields 1.328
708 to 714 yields 1.399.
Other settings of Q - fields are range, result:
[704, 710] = 1.52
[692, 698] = 1.38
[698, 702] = 1.46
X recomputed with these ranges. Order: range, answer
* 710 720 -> 1.42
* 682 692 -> 1.52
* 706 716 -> 1.46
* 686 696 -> 1.45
